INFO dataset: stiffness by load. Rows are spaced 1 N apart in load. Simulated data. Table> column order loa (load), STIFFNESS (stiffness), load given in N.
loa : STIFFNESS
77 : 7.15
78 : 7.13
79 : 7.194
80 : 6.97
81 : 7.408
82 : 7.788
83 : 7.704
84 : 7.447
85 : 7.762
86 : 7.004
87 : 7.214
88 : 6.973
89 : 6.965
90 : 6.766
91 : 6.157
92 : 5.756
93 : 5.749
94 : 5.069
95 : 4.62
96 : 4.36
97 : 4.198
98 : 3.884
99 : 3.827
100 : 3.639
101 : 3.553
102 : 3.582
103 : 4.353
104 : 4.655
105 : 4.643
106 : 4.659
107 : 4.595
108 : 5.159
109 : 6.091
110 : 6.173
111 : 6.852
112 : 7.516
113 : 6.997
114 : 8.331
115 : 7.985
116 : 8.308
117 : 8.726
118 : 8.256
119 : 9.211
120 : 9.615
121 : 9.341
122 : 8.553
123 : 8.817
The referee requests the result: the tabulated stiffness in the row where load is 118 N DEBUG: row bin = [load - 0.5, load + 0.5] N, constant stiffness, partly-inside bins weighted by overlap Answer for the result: 8.256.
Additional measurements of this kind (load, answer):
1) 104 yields 4.655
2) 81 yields 7.408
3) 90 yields 6.766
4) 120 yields 9.615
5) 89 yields 6.965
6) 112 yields 7.516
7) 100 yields 3.639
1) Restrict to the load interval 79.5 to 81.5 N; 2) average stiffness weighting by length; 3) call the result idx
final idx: 7.19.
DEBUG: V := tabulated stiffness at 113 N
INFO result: 6.997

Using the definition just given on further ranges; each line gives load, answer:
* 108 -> 5.159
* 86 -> 7.004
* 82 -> 7.788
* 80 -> 6.97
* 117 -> 8.726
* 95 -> 4.62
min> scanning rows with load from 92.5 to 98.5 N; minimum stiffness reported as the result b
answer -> 3.884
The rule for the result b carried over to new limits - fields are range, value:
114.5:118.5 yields 7.985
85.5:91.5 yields 6.157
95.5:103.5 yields 3.553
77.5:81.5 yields 6.97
